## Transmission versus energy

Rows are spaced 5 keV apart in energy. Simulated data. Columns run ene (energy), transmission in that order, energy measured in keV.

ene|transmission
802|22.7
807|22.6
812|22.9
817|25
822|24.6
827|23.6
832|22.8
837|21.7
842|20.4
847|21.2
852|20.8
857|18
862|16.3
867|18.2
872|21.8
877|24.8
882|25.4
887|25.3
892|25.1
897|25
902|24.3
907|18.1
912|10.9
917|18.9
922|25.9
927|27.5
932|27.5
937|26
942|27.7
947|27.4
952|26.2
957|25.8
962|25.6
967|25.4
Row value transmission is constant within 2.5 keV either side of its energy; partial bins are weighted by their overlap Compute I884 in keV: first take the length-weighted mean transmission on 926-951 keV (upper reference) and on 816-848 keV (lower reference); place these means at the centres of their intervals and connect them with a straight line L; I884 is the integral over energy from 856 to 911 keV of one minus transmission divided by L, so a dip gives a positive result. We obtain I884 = 6.7 keV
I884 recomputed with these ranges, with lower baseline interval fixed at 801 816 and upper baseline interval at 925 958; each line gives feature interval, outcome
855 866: 3.3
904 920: 5.8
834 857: 3.2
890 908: 1.5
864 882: 2.1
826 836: 0.3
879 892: 0.0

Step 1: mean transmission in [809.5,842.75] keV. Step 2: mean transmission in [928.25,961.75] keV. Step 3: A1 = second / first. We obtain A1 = 1.2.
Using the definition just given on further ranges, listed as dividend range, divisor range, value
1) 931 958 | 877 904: 1.07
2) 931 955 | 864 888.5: 1.18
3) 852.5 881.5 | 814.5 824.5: 0.82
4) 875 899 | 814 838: 1.06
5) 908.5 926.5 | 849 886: 0.93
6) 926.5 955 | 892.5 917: 1.35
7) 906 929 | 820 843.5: 0.89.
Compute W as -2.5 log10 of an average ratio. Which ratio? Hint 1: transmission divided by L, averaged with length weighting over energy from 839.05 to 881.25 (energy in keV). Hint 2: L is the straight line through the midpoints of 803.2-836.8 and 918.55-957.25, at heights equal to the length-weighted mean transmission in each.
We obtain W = 0.20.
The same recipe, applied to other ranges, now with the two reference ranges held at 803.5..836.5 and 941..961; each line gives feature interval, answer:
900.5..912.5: 0.36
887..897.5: 0.00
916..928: 0.07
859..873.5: 0.31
